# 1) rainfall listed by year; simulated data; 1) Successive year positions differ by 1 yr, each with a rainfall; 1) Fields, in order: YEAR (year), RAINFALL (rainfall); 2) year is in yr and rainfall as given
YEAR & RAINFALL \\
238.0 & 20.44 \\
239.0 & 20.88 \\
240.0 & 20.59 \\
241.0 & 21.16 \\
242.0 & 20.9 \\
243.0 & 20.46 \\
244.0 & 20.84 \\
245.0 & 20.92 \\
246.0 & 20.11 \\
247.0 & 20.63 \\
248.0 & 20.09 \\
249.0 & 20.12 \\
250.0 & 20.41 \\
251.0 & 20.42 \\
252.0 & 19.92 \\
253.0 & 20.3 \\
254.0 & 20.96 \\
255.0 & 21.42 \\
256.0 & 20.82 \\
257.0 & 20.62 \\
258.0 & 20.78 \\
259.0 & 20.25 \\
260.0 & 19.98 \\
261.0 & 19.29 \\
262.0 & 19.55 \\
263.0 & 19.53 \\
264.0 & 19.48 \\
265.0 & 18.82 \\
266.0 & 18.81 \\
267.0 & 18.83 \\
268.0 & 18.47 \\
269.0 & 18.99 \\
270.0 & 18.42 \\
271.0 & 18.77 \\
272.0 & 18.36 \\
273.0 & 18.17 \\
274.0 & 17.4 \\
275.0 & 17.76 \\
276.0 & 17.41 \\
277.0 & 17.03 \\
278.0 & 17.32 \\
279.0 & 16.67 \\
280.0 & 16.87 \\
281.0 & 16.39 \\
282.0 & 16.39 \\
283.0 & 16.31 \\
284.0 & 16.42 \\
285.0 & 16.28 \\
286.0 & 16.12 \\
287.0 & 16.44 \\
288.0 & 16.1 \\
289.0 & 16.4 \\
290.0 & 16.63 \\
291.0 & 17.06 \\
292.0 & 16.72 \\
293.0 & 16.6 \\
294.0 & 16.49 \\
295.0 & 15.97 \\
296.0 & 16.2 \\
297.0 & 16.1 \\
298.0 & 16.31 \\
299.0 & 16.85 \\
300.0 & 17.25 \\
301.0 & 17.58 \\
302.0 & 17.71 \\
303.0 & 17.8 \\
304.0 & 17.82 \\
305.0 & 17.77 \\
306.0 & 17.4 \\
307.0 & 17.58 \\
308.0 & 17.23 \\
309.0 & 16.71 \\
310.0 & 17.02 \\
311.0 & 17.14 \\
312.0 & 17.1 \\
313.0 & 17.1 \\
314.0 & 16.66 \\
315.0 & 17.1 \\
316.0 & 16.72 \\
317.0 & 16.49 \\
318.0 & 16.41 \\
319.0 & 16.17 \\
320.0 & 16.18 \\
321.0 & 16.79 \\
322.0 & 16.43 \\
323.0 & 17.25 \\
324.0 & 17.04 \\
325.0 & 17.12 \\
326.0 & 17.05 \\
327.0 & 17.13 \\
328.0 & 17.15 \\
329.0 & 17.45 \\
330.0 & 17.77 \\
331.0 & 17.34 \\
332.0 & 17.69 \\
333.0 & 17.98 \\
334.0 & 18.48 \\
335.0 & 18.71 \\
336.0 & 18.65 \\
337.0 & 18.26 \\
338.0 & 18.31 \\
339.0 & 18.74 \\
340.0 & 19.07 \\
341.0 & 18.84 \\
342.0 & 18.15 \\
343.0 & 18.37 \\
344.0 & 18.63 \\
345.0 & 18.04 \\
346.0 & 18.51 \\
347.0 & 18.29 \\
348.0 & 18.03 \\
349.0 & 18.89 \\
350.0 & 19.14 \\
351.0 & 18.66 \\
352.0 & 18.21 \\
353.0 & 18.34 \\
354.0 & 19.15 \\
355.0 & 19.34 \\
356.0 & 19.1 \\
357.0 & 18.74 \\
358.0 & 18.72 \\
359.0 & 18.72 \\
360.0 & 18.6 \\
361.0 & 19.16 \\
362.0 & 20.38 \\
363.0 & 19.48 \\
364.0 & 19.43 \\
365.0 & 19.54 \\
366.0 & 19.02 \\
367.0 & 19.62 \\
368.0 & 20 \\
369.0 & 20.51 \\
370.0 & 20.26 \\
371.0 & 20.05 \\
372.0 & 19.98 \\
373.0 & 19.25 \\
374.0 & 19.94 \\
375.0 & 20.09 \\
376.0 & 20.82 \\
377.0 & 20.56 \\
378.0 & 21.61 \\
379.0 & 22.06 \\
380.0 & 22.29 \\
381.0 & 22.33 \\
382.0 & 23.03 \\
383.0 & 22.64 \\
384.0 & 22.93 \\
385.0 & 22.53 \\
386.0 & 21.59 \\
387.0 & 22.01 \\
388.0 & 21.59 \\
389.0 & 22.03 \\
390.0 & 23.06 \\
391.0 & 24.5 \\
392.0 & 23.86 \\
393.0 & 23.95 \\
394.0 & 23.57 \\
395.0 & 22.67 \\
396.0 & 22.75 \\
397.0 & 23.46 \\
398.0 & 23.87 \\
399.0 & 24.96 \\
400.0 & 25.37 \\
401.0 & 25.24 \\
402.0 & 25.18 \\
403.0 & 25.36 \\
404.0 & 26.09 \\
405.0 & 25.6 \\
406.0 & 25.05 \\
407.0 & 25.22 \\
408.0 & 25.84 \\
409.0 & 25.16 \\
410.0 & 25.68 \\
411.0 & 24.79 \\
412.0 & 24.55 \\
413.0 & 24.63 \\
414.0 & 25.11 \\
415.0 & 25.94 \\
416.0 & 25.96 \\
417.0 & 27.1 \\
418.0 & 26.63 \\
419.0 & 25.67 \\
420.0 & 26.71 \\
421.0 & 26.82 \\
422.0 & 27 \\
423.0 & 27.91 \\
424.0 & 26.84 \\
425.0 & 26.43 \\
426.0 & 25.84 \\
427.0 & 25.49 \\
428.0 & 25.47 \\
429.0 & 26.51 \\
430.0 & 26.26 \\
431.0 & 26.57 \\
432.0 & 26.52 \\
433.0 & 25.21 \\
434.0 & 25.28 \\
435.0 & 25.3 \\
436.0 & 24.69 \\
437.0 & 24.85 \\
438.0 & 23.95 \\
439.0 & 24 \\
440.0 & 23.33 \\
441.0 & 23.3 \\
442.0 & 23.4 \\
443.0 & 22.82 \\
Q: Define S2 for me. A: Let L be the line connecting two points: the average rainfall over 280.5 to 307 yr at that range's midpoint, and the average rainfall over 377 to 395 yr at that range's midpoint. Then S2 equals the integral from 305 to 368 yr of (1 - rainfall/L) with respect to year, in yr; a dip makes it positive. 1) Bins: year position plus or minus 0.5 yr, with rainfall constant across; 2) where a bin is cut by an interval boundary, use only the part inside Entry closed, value 4.7 yr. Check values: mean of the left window 16.8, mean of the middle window 18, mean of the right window 22.6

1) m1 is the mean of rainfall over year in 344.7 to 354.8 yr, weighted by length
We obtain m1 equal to 18.6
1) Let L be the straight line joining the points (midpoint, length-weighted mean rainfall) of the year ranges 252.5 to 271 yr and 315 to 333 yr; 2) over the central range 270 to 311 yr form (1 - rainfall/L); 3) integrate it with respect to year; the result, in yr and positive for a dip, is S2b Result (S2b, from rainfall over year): 3.2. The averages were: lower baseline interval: 19.7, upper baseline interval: 17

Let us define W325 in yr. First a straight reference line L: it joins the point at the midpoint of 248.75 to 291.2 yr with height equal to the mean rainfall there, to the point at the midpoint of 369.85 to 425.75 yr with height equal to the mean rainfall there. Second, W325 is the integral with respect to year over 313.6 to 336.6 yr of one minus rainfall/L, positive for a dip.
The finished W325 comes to 3.96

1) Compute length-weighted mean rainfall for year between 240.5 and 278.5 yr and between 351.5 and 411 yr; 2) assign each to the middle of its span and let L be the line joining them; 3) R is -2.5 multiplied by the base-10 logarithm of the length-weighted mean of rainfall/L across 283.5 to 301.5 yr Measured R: 0.22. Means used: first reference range 19.6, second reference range 21.9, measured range 16.5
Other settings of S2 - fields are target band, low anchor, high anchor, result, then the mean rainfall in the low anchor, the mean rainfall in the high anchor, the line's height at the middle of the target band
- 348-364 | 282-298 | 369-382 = 0.7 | 16.4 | 20.8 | 19.8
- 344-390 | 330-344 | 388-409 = 2.6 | 18.3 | 24.3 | 21.3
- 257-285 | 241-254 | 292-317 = 1.2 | 20.5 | 17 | 19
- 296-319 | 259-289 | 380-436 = 3.0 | 17.8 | 24.8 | 19.6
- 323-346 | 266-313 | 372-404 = 2.0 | 17.2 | 22.8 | 19.7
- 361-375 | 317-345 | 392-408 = 1.0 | 17.7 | 24.6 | 21.4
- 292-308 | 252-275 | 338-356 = 1.7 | 19.4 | 18.6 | 19.1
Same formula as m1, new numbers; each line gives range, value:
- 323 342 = 17.9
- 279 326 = 16.8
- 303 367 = 18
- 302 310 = 17.5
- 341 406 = 21.1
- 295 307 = 17.1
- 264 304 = 17.2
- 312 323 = 16.7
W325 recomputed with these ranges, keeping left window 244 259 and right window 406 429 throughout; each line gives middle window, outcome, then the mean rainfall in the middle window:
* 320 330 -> 2.6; 17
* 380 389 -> 0.9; 22.3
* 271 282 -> 2.1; 17.4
